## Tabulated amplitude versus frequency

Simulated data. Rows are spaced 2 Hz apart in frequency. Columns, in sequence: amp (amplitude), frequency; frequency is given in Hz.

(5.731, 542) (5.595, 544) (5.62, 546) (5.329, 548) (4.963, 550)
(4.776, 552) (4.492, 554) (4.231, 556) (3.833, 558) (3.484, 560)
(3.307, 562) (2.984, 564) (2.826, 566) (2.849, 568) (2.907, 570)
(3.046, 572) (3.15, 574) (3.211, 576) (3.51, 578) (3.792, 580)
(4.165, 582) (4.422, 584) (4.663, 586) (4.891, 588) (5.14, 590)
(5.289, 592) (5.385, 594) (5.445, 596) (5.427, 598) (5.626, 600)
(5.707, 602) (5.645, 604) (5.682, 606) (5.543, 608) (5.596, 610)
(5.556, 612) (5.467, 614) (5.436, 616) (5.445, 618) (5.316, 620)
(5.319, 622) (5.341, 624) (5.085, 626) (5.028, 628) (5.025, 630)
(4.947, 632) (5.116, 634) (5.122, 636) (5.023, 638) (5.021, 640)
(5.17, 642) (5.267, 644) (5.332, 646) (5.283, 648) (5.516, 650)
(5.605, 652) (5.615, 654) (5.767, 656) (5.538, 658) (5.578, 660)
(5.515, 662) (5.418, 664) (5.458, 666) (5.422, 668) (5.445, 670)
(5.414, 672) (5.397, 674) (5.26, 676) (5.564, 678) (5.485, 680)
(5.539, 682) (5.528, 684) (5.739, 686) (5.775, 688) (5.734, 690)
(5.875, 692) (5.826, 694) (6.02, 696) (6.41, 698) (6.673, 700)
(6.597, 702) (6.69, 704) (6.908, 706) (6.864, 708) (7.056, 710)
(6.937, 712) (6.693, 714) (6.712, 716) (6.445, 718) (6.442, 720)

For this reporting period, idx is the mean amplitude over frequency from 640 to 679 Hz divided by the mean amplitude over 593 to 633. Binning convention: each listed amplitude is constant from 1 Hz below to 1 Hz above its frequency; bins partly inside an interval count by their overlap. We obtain 1.01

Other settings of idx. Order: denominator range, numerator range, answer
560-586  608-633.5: 1.56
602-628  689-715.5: 1.19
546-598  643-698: 1.35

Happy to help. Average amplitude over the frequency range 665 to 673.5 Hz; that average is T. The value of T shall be 5.43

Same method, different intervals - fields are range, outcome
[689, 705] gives 6.23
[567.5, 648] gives 4.9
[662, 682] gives 5.44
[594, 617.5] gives 5.55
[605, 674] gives 5.37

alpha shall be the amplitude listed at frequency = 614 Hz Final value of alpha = 5.467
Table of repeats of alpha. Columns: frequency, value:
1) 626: 5.085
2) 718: 6.445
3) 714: 6.693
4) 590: 5.14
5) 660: 5.578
